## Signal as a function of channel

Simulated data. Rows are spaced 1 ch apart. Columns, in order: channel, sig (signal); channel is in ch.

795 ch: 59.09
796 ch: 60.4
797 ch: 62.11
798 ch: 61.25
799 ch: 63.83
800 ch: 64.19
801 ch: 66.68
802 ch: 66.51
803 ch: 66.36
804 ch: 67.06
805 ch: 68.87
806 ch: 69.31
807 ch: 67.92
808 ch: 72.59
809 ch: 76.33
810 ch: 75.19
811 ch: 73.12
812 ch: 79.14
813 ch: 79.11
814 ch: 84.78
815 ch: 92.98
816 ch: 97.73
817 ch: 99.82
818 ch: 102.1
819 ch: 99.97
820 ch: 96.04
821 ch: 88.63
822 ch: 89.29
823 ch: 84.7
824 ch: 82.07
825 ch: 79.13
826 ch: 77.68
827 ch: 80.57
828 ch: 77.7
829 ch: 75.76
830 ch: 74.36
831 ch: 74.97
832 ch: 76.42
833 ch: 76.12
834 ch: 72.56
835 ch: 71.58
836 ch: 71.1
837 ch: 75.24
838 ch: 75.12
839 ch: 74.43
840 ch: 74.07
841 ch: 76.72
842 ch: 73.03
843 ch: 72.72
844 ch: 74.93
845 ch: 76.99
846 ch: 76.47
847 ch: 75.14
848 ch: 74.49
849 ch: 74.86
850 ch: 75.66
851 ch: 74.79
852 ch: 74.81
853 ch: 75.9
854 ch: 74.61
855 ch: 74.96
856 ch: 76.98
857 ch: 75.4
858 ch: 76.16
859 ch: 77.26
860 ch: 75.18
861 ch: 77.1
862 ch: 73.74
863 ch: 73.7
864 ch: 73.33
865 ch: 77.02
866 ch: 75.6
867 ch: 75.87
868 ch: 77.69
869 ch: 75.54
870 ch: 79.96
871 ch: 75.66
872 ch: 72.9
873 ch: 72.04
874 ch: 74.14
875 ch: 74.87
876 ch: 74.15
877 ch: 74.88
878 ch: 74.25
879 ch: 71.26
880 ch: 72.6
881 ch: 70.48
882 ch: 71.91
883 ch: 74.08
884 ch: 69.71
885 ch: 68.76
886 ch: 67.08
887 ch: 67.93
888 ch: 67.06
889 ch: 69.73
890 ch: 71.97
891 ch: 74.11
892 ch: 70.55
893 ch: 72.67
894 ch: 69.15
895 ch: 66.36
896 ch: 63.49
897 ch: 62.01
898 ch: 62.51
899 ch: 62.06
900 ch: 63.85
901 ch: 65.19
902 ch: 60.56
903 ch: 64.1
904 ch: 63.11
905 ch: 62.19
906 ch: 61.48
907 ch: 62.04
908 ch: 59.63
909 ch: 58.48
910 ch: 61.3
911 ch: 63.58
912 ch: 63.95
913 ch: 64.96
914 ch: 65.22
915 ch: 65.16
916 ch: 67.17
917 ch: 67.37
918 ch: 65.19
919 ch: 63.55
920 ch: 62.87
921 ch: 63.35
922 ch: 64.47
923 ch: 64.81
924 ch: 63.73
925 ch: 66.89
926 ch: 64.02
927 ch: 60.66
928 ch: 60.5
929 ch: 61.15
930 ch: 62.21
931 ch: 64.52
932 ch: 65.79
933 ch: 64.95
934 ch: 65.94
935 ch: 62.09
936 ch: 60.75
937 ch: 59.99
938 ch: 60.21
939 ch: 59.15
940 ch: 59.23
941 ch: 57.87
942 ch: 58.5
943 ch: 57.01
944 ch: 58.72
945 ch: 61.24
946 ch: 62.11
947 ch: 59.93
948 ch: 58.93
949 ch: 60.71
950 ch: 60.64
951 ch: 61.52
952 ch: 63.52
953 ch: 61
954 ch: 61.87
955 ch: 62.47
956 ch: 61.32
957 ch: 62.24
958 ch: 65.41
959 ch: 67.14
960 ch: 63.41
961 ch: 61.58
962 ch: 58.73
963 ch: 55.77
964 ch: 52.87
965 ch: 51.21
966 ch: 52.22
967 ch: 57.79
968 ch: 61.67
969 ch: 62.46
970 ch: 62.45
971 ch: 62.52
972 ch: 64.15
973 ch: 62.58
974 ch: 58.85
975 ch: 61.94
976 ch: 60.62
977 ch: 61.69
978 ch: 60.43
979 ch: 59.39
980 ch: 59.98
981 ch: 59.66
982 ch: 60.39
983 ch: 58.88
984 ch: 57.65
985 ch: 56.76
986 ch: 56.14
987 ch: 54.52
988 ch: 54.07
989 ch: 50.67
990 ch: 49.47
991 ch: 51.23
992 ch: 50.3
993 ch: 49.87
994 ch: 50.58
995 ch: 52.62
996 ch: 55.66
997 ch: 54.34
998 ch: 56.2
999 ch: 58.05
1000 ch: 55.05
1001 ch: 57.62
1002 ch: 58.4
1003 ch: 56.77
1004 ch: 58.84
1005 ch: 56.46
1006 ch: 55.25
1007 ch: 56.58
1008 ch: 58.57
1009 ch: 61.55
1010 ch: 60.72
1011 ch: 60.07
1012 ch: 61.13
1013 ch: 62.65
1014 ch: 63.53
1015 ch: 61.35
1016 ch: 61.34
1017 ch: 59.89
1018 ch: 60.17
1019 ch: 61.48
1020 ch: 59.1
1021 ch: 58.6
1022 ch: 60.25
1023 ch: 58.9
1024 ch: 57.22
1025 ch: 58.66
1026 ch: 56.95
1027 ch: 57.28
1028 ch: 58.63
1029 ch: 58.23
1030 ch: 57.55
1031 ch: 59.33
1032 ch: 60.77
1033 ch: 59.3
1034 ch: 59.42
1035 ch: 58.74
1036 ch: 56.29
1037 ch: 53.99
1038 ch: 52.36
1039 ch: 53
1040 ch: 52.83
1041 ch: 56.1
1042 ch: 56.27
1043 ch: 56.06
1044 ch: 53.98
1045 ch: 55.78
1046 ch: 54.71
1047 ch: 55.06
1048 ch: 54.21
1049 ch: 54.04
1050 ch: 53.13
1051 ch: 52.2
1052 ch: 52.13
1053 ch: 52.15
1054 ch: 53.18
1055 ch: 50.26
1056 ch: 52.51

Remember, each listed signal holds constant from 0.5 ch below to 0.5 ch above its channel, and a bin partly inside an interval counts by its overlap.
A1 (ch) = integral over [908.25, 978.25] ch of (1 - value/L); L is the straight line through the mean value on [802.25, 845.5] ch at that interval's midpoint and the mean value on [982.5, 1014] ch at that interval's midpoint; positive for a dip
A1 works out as 1.7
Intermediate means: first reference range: 78.9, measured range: 61.7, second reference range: 56.1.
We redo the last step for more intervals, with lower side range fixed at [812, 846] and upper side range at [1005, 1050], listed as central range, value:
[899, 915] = 2.1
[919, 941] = 2.1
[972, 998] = 2.6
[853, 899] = 1.9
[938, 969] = 3.1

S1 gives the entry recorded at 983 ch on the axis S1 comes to 58.88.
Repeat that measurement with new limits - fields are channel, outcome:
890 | 71.97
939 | 59.15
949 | 60.71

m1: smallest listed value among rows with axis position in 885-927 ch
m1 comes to 58.48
